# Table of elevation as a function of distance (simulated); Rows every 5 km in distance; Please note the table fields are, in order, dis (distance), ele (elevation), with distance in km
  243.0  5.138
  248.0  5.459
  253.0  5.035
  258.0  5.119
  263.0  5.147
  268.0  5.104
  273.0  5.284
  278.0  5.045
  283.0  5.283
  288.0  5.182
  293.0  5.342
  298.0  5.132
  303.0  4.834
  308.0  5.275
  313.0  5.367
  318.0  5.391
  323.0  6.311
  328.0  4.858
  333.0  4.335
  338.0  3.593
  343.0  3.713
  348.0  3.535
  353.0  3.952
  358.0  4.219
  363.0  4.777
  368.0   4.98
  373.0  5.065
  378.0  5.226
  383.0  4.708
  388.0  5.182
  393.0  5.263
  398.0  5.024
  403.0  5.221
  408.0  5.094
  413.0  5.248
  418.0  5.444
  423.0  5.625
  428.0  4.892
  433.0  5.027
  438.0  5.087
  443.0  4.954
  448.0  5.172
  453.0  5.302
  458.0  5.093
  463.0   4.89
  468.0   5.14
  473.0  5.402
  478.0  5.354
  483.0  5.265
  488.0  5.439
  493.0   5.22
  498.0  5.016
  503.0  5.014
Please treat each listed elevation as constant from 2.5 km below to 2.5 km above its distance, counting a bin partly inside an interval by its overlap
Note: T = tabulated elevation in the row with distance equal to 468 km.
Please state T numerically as 5.14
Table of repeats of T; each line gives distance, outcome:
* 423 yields 5.625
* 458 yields 5.093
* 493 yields 5.22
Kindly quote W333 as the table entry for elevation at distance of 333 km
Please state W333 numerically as 4.335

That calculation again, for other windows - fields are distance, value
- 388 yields 5.182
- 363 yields 4.777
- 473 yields 5.402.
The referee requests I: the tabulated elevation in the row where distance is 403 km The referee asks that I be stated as 5.221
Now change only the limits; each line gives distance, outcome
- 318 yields 5.391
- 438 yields 5.087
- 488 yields 5.439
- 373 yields 5.065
